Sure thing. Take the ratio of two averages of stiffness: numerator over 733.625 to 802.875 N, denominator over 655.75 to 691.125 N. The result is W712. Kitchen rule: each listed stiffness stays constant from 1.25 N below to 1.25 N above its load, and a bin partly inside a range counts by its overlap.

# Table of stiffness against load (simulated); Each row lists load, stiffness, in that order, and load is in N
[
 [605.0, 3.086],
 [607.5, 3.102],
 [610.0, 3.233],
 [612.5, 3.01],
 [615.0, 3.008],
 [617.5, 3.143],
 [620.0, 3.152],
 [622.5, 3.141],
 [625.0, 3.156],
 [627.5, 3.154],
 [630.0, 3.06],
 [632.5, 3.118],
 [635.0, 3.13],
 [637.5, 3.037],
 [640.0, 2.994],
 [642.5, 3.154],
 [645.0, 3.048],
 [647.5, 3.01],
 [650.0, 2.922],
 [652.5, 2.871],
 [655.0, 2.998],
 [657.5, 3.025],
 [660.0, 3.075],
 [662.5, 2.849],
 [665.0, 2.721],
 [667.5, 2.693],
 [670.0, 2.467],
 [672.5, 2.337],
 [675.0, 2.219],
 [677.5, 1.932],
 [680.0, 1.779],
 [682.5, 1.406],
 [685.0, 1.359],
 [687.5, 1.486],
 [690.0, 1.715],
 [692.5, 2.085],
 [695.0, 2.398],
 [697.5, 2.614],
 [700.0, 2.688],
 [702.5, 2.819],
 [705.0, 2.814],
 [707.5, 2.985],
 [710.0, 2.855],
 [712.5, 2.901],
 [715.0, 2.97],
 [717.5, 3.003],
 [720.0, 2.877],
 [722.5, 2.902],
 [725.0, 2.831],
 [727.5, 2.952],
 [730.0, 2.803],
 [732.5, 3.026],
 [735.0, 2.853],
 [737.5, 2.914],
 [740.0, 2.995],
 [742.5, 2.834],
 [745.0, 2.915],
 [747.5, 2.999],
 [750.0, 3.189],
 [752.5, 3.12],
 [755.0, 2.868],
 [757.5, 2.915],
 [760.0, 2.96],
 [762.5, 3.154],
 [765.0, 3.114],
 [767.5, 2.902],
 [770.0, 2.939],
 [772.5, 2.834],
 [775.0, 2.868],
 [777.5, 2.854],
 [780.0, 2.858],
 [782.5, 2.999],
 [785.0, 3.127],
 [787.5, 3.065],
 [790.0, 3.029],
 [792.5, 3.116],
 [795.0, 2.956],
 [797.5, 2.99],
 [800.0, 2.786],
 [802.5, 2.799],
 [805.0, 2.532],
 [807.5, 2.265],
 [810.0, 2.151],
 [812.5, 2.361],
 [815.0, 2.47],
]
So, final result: 1.33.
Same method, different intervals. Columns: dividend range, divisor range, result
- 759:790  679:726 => 1.22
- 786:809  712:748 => 0.97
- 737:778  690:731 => 1.08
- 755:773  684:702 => 1.42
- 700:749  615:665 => 0.95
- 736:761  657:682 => 1.21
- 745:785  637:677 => 1.06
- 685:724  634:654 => 0.85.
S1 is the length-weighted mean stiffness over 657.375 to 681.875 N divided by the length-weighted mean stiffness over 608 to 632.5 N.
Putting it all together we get 0.8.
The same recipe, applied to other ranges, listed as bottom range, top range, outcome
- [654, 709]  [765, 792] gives 1.24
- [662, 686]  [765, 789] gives 1.36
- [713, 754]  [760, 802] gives 1.01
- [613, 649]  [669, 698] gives 0.64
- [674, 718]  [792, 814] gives 1.14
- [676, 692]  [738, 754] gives 1.83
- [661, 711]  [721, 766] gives 1.28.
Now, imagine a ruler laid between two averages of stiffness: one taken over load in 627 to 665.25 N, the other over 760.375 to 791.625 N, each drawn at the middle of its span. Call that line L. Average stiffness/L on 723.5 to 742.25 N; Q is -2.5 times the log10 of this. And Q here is 0.031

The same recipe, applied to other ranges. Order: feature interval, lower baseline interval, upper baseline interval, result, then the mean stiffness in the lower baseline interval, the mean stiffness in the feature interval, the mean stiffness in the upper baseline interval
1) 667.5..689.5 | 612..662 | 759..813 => 0.49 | 3.06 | 1.91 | 2.85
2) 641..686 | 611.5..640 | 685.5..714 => 0.10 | 3.1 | 2.56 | 2.46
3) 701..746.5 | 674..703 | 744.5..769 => -0.15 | 2.02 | 2.9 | 3.02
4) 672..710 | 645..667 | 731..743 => 0.31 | 2.93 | 2.19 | 2.93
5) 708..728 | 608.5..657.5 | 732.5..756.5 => 0.03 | 3.07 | 2.91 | 2.97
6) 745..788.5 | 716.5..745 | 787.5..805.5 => -0.03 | 2.91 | 2.98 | 2.91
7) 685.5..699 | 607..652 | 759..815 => 0.42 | 3.08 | 2.03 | 2.84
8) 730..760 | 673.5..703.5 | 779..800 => -0.15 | 2.04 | 2.96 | 3.01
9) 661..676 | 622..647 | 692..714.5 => 0.14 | 3.1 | 2.56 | 2.71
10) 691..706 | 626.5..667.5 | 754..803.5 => 0.17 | 3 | 2.55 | 2.96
